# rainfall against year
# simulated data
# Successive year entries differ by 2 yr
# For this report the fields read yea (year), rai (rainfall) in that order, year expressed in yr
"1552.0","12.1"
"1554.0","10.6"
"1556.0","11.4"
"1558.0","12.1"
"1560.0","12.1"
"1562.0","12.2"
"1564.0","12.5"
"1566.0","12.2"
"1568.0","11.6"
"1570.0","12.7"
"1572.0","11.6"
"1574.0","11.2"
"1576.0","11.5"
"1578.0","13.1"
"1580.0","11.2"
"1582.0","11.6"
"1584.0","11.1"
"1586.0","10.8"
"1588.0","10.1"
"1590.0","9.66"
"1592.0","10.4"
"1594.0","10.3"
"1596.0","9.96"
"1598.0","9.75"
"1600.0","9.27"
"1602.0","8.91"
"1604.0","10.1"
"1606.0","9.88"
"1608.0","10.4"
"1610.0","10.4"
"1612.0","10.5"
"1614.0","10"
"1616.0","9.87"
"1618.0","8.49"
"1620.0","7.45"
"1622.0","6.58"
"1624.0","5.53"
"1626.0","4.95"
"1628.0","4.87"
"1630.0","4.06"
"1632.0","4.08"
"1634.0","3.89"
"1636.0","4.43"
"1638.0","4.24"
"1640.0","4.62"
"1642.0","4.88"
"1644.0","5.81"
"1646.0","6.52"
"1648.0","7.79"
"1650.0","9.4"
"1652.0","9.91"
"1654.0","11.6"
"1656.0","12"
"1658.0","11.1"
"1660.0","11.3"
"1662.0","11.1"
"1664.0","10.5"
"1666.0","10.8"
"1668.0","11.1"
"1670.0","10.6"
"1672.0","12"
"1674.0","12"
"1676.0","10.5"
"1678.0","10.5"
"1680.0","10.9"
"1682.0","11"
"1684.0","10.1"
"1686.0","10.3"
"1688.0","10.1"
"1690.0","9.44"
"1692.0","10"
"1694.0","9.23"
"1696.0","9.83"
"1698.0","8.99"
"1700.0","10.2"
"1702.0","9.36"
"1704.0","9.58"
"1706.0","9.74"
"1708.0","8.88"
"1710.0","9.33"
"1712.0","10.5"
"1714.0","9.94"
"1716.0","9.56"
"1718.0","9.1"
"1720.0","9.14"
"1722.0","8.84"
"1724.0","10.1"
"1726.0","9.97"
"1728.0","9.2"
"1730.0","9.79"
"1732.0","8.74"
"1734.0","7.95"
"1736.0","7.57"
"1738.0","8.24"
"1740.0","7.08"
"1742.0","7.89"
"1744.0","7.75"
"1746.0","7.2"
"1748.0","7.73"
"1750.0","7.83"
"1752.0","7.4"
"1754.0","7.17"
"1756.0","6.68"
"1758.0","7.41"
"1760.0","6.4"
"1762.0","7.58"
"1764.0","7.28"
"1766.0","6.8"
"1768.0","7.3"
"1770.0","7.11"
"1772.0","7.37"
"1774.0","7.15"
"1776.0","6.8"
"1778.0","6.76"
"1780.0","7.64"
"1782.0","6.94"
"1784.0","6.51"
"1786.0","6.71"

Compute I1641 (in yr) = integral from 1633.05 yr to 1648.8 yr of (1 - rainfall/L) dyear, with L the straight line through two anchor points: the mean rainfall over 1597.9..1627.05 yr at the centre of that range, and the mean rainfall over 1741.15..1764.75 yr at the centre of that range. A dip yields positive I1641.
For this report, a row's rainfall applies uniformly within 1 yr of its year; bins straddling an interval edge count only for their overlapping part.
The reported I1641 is 6.0 yr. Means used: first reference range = 8.77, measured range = 5.24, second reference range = 7.36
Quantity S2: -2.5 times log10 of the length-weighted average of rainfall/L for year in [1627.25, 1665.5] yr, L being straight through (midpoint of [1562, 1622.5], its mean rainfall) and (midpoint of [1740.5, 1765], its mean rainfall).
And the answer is 0.23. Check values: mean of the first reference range 10.5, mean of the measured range 7.54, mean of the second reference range 7.35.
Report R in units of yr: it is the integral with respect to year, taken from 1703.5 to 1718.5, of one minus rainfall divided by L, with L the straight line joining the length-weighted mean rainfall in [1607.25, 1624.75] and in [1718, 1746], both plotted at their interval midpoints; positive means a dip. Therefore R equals -1.65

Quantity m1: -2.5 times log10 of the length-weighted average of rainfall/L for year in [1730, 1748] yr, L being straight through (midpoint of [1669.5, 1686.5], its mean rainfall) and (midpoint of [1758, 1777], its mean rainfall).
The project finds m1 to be 0.06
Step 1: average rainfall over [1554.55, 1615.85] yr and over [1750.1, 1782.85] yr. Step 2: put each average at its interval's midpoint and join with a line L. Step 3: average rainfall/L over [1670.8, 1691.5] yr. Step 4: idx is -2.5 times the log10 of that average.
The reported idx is -0.193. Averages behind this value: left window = 10.9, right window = 7.13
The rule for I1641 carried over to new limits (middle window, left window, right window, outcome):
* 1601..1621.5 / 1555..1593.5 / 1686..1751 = 2.6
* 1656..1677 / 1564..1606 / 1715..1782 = -4.0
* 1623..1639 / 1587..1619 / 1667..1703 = 8.8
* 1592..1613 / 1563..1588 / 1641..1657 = 1.1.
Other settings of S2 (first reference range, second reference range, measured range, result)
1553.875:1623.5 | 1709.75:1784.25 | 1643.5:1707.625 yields -0.110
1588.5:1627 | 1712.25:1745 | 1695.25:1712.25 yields -0.078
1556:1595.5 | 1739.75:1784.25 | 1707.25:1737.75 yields -0.137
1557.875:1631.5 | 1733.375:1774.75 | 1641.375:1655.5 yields 0.103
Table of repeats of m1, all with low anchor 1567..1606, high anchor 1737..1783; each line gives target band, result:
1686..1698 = -0.13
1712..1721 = -0.17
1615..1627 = 0.37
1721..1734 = -0.18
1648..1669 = -0.15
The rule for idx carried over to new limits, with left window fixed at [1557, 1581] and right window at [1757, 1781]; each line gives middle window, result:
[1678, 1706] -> -0.106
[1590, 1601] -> 0.148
